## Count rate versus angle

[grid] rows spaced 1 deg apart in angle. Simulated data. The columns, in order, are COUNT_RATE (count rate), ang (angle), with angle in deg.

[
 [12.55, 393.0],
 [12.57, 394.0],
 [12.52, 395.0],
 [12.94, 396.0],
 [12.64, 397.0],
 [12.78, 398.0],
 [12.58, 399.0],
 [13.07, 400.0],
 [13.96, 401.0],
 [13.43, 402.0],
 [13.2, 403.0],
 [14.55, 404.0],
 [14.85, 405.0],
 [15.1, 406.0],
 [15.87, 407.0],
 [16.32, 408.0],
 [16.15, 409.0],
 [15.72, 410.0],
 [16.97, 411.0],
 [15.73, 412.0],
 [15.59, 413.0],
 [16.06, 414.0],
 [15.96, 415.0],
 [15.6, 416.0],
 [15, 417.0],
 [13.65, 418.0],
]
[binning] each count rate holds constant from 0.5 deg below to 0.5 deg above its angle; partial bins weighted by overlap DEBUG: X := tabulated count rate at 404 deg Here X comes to 14.55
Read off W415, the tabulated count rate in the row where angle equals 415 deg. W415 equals 15.96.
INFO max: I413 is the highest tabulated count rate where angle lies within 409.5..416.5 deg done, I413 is 16.97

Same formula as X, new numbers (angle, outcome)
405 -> 14.85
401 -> 13.96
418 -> 13.65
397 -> 12.64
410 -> 15.72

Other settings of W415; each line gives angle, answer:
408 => 16.32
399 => 12.58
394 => 12.57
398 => 12.78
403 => 13.2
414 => 16.06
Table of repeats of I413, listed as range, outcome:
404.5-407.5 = 15.87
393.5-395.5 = 12.57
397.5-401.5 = 13.96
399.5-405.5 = 14.85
